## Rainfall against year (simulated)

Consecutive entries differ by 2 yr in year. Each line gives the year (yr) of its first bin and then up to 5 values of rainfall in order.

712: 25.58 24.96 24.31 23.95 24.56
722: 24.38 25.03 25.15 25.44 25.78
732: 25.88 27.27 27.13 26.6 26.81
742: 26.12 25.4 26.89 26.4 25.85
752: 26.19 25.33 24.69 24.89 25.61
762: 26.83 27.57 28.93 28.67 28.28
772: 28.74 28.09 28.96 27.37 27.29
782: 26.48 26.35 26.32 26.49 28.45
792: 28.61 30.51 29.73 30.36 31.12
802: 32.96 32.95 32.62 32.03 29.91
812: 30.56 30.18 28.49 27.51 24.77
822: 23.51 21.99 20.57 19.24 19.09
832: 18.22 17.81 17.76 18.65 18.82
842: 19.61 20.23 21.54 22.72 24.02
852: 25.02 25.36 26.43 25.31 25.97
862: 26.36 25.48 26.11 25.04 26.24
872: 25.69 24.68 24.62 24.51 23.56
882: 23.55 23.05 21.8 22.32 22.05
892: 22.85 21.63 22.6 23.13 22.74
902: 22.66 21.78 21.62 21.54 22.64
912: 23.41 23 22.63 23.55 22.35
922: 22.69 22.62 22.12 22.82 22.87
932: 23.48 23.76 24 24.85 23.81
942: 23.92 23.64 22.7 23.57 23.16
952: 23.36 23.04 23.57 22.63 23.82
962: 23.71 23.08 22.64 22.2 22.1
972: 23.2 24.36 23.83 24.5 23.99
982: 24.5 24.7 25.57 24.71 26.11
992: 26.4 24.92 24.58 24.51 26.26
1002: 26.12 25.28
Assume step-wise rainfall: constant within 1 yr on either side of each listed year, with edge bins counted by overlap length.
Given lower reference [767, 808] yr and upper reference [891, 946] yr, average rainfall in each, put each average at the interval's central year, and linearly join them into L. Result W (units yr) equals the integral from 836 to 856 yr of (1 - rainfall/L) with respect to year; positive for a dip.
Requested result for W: 3.4 yr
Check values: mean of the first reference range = 29.1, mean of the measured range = 21.8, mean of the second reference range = 22.9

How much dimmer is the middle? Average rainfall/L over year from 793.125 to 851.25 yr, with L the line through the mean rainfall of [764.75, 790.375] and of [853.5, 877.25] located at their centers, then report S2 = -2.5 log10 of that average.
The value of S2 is 0.07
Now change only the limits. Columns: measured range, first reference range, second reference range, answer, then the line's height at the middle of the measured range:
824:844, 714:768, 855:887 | 0.301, 25.2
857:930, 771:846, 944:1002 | 0.068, 25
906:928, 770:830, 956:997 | 0.124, 25.3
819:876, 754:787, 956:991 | 0.139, 25.9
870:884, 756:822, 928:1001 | 0.076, 26.2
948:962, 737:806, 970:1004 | 0.087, 25.3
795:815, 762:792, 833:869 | -0.204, 25.9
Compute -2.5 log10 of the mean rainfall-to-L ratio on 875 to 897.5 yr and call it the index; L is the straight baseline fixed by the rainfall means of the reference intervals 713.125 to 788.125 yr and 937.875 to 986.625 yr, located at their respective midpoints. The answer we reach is 0.07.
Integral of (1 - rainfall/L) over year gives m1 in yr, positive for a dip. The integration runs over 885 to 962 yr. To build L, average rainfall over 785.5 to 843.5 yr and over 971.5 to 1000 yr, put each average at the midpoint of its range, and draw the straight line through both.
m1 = 6.8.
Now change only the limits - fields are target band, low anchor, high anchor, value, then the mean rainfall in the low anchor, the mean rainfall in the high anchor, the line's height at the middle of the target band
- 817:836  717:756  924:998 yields 2.86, 25.8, 23.8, 25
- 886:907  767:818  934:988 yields 2.83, 29.2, 23.7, 25.8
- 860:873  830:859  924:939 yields -2.31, 21.5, 23.4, 21.9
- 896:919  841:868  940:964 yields 1.11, 24.2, 23.4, 23.8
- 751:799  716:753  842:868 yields -4.23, 25.8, 24.4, 25.3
